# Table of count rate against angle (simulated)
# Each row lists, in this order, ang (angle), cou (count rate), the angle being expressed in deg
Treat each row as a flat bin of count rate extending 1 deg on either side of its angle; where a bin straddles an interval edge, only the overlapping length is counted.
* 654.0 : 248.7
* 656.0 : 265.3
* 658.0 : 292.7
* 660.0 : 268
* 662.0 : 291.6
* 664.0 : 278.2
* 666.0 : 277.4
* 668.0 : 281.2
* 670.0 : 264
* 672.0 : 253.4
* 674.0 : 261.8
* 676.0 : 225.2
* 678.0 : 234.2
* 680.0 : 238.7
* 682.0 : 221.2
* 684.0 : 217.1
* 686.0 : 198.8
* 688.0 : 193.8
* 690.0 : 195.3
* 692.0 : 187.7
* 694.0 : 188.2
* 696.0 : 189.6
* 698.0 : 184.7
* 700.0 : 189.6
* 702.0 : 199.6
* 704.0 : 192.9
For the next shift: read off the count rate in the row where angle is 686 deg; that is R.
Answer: 198.8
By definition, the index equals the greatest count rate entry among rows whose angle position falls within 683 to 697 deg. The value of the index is 217.1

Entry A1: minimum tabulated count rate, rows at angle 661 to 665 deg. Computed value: 278.2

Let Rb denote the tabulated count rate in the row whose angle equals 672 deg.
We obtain 253.4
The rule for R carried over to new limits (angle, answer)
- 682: 221.2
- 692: 187.7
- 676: 225.2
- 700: 189.6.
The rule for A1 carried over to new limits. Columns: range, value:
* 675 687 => 198.8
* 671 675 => 253.4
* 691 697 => 187.7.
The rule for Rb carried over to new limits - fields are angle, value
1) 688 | 193.8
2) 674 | 261.8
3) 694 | 188.2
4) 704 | 192.9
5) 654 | 248.7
